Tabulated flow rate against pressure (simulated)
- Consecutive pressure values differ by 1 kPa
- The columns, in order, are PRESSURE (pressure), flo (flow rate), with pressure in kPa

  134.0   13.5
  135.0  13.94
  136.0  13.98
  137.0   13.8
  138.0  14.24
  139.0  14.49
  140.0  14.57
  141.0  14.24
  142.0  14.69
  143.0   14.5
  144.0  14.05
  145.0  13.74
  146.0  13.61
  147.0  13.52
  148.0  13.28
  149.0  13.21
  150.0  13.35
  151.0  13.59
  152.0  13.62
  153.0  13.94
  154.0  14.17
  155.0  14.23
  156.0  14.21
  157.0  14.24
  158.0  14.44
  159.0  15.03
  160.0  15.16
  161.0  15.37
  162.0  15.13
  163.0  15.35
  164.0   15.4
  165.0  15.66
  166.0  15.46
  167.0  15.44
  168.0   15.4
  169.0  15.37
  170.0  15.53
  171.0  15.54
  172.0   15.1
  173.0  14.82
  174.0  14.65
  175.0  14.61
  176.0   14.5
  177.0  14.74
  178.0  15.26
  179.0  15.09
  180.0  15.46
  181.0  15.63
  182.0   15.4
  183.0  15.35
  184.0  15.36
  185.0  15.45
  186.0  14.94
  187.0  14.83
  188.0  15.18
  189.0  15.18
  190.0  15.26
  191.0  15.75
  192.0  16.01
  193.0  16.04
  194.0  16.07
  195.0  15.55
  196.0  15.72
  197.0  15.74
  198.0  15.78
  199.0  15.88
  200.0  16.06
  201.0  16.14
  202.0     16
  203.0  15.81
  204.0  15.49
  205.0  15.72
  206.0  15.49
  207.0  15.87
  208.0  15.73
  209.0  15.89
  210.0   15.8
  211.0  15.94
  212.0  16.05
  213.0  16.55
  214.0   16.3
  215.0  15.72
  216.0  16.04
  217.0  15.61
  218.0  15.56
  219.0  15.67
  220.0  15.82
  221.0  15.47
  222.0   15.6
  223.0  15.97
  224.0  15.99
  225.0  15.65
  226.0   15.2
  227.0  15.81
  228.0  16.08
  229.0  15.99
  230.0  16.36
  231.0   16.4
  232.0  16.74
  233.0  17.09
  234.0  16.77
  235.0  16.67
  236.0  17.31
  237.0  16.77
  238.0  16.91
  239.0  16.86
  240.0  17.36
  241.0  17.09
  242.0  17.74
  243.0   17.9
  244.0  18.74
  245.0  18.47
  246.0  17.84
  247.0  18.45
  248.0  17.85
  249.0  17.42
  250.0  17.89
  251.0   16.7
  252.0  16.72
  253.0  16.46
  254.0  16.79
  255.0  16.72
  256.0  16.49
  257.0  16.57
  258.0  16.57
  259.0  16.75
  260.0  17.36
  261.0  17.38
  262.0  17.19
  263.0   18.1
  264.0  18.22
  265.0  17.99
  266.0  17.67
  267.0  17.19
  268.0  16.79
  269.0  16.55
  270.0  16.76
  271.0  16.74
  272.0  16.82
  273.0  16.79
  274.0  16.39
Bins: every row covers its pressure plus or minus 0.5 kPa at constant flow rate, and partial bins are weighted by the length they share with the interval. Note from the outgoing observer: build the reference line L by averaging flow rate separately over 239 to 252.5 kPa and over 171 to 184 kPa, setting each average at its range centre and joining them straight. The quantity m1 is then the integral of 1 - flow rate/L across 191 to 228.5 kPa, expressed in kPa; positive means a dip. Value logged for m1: 1.07 kPa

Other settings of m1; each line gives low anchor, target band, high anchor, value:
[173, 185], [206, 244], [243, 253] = 1.25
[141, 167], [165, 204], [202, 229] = -0.88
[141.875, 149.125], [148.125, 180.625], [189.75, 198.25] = -0.42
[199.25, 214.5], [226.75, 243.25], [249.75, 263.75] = -0.29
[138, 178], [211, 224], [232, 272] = 0.31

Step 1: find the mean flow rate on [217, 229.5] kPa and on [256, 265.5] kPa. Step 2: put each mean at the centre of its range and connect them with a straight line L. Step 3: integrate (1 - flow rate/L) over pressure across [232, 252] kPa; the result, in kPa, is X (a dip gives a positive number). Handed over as -1.1 kPa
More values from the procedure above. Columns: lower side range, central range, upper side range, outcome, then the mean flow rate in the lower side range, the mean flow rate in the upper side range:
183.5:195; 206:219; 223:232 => -0.1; 15.5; 16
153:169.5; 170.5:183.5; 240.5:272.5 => 0.2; 15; 17.3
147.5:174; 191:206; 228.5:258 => 0.0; 14.7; 17.1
